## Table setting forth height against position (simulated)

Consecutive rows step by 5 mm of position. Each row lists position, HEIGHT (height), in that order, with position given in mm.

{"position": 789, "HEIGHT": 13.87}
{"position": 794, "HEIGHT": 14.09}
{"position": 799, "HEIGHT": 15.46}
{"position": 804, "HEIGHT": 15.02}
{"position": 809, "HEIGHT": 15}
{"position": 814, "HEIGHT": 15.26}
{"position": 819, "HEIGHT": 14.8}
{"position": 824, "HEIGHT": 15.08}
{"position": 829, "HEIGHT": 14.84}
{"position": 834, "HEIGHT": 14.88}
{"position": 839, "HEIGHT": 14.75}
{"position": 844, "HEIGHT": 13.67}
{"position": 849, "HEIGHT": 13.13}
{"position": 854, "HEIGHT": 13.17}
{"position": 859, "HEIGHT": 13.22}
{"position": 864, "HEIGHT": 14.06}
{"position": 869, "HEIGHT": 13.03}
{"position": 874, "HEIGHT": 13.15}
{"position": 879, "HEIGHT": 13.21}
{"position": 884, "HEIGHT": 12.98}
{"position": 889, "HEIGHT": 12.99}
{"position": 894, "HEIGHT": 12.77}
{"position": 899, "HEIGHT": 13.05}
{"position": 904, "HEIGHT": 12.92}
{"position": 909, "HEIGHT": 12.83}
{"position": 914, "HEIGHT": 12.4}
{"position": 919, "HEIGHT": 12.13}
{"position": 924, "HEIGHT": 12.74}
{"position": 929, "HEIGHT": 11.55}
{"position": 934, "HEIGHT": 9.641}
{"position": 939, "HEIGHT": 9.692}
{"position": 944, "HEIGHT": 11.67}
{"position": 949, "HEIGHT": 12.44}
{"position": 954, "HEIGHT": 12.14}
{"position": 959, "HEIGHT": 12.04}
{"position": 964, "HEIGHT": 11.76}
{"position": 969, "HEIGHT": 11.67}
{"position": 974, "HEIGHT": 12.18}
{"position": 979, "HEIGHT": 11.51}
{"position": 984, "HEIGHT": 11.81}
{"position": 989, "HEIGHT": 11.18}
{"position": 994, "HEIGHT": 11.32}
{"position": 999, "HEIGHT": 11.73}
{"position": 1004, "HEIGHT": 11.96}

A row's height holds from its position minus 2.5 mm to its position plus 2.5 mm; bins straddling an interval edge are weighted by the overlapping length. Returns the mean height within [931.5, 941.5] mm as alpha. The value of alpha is 9.67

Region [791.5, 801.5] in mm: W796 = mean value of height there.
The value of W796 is 14.8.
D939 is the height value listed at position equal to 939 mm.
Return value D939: 9.692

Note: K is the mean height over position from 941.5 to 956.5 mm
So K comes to 12.1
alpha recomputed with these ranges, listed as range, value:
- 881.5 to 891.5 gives 13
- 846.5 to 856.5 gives 13.2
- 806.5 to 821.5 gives 15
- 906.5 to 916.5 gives 12.6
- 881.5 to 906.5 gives 12.9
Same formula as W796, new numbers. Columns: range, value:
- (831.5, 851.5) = 14.1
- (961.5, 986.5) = 11.8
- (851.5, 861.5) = 13.2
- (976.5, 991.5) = 11.5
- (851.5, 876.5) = 13.3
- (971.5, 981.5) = 11.8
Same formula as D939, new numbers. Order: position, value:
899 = 13.05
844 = 13.67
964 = 11.76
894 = 12.77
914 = 12.4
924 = 12.74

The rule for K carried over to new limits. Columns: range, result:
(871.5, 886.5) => 13.1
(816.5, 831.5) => 14.9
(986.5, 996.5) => 11.2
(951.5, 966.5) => 12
